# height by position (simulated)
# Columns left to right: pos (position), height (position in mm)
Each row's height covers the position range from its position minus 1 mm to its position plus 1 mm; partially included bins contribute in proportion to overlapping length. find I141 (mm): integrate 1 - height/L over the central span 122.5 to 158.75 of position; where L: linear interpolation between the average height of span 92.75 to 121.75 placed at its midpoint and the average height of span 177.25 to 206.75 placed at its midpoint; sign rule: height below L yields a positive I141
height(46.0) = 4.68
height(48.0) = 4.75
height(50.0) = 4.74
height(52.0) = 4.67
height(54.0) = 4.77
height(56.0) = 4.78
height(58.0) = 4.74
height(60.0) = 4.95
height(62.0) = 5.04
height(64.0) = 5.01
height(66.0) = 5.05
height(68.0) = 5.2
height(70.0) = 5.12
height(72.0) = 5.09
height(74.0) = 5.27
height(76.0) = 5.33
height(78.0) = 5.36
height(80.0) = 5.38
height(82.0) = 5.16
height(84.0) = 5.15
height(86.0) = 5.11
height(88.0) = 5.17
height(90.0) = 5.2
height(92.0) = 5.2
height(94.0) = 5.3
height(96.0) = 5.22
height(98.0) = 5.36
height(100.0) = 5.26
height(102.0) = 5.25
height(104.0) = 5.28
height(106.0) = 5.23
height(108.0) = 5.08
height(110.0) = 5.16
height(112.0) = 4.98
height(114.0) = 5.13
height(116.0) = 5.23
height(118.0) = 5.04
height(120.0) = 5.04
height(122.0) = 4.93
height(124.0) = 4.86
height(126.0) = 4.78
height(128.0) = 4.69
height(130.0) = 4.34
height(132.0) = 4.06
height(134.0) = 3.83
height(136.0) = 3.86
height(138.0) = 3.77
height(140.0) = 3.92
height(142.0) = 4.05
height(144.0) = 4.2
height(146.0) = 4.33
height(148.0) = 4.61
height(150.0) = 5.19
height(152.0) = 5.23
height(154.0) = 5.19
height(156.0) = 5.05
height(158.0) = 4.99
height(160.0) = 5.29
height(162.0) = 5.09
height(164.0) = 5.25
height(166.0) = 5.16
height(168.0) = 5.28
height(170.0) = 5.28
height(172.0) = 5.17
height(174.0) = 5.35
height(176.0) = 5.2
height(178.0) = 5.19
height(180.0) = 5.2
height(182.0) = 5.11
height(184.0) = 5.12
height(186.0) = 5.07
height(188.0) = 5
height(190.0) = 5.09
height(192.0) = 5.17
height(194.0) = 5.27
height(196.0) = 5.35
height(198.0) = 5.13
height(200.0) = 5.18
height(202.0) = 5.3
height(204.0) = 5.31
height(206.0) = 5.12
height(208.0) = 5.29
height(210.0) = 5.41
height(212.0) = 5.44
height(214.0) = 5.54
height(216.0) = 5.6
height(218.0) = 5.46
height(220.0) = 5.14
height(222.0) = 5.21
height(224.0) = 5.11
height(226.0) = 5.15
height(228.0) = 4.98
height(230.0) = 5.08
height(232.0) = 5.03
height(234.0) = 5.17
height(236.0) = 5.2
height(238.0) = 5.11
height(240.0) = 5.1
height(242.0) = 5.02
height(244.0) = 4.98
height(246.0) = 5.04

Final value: 4.7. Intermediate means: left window 5.18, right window 5.17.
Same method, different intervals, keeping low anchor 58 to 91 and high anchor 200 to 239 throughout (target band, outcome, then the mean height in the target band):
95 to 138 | 2.6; 4.86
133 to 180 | 3.5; 4.81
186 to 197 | 0.1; 5.17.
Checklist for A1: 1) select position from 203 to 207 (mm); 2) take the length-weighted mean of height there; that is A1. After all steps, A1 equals 5.21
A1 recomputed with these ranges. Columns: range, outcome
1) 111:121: 5.08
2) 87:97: 5.22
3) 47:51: 4.75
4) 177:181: 5.2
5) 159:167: 5.2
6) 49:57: 4.74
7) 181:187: 5.1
